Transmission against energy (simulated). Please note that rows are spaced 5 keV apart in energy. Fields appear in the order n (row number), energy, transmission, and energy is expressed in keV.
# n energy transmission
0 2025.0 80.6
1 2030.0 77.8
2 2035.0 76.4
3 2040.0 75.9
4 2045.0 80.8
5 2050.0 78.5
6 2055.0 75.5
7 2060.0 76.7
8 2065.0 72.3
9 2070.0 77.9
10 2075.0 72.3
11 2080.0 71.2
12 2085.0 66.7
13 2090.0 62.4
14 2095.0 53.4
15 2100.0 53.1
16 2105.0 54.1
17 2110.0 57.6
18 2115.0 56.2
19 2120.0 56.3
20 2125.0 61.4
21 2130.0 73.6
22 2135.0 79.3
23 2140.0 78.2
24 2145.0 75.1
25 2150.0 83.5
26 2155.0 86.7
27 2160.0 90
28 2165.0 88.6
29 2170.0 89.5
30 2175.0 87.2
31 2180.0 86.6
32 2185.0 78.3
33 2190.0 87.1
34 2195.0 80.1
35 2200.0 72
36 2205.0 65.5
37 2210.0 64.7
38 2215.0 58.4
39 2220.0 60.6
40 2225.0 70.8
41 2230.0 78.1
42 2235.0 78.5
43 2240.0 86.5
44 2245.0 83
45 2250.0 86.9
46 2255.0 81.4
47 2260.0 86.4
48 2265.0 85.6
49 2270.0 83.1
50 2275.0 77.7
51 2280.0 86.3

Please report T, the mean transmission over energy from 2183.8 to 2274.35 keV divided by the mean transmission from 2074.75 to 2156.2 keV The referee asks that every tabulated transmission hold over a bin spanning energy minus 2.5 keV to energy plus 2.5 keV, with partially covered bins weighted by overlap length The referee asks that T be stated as 1.16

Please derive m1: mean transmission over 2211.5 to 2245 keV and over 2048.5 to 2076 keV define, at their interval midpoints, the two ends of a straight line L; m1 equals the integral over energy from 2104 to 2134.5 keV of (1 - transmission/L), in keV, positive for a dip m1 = 5.4 keV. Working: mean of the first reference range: 75.6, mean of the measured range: 61.4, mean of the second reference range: 72.7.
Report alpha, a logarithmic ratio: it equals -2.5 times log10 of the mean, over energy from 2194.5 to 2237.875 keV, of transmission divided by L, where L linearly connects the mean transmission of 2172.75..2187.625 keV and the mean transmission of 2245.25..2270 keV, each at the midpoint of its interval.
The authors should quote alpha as 0.21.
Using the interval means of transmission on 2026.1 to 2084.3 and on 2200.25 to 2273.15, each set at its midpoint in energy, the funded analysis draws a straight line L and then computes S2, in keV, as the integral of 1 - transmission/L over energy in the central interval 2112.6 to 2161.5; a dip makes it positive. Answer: 1.45 keV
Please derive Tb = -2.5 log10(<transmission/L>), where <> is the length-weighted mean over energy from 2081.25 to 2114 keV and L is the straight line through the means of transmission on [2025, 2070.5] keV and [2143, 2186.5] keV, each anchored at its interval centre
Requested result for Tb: 0.35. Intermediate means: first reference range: 77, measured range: 58.3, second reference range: 85.3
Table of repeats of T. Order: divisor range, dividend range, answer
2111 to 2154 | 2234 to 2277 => 1.18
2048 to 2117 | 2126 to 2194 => 1.25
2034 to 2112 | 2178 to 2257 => 1.10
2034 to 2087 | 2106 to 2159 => 0.95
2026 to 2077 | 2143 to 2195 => 1.11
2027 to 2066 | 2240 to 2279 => 1.09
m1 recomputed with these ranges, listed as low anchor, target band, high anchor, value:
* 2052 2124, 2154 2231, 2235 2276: -1.4 keV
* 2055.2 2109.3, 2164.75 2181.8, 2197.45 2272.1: -3.8 keV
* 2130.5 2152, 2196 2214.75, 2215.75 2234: 1.1 keV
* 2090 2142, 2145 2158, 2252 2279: -3.1 keV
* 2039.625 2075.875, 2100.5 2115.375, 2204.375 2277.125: 4.1 keV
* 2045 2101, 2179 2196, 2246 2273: -0.9 keV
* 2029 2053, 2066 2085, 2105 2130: -0.9 keV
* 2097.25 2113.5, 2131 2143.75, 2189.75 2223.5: -4.0 keV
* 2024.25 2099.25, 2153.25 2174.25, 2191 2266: -3.9 keV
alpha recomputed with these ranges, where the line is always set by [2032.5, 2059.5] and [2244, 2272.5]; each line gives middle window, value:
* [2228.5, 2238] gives 0.07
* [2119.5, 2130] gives 0.26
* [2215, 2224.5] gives 0.32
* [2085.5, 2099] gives 0.32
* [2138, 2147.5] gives 0.06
